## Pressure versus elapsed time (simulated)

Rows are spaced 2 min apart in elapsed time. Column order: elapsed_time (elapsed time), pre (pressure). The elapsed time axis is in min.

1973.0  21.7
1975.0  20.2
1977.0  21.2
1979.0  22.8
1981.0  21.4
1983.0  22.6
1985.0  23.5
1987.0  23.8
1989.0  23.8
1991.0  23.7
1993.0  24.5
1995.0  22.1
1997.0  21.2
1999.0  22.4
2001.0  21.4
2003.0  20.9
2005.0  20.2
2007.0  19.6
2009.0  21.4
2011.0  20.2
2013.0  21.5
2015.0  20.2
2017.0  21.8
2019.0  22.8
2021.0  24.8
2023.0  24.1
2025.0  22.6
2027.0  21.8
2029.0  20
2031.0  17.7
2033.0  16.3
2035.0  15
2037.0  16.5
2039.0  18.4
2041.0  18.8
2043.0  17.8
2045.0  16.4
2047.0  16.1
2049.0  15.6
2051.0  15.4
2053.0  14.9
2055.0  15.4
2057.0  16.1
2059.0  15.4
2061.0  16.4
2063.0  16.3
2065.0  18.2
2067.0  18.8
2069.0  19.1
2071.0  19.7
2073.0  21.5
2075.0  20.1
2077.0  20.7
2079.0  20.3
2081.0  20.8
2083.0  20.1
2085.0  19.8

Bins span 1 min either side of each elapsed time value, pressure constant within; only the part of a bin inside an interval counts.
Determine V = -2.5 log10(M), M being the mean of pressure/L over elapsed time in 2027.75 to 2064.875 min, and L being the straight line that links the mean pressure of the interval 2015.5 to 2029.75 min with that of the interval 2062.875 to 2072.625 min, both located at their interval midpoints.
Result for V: 0.23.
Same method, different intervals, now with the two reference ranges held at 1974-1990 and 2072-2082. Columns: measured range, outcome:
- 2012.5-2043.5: 0.08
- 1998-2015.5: 0.05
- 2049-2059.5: 0.34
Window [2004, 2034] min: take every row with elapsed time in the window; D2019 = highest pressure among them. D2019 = 24.8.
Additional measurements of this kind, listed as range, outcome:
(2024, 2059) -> 22.6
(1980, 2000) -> 24.5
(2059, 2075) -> 21.5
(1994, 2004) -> 22.4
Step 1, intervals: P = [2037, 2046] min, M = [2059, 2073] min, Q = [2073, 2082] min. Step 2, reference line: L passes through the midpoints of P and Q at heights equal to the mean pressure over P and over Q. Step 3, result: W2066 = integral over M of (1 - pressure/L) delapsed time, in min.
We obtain 1.11 min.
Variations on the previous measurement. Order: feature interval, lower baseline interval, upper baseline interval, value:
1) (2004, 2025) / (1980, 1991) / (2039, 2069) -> -1.4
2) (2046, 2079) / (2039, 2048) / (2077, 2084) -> 2.5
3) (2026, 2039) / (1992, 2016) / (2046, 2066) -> 0.3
